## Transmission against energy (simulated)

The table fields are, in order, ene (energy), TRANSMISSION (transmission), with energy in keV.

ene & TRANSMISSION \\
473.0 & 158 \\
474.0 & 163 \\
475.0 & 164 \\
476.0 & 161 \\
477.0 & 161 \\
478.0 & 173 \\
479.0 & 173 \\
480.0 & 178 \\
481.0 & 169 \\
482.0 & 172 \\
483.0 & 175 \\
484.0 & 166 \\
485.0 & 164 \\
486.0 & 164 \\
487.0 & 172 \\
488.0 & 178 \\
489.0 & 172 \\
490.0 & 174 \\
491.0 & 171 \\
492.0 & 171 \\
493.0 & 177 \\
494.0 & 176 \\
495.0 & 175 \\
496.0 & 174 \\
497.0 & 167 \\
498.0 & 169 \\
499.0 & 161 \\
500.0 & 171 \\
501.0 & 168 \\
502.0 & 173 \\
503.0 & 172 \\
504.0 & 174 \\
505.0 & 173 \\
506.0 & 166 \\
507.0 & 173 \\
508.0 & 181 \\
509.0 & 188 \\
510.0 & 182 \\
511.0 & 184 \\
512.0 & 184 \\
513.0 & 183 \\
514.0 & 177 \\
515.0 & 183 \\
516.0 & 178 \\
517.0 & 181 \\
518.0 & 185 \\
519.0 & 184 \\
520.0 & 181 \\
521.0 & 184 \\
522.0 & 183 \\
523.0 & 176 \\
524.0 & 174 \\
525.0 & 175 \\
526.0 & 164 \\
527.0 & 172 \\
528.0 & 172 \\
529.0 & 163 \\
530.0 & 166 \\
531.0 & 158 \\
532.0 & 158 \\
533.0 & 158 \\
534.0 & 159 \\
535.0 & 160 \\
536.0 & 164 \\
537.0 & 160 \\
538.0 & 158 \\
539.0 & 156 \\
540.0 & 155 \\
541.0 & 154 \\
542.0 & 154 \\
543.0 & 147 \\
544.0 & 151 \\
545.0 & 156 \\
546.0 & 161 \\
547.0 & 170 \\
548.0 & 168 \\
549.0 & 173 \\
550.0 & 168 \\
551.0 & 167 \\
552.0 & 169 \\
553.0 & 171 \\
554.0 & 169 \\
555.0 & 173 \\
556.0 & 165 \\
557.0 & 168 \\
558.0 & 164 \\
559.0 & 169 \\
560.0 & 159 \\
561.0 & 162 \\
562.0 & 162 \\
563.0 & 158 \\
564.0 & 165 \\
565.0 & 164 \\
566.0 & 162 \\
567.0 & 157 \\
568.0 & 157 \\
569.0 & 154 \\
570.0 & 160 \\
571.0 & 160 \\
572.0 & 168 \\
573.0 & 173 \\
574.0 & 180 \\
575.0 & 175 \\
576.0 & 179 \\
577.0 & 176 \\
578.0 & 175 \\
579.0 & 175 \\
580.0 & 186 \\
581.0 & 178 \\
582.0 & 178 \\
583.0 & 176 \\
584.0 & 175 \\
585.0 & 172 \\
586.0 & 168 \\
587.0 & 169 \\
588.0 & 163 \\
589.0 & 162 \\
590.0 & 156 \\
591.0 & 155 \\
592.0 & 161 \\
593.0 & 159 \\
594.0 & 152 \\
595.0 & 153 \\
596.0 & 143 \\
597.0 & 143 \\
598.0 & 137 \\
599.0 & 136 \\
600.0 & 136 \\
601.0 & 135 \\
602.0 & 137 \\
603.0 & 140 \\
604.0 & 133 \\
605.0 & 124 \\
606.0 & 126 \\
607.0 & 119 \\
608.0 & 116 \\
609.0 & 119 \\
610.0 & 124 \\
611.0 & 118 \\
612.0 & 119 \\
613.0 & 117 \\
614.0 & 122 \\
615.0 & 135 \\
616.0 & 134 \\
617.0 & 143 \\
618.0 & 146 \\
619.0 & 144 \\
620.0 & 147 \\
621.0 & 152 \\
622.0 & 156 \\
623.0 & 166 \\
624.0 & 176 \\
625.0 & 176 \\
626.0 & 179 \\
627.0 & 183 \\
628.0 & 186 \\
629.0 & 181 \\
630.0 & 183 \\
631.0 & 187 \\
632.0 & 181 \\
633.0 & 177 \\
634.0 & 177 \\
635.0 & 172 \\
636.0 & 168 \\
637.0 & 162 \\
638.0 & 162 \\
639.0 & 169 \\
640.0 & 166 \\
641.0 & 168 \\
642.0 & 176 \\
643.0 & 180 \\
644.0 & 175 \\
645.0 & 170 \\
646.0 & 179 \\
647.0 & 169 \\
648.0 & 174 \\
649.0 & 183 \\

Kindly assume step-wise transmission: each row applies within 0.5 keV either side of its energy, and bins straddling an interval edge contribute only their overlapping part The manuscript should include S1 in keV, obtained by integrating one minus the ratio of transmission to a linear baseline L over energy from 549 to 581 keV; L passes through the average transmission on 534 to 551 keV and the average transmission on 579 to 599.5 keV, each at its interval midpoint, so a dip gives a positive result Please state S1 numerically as -1.4 keV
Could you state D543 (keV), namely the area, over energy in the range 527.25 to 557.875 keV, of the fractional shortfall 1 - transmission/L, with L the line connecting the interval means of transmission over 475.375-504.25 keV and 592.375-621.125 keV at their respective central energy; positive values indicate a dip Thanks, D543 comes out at -1.61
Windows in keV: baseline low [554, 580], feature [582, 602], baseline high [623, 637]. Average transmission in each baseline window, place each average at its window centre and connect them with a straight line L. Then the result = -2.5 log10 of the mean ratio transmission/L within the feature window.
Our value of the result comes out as 0.10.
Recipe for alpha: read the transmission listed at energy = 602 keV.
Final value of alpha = 137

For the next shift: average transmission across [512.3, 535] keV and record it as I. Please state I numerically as 173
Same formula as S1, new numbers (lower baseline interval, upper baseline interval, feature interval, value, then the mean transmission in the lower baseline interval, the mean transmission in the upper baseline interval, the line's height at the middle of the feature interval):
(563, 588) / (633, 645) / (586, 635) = 5.8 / 170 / 171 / 170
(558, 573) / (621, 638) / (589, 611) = 3.9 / 162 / 175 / 169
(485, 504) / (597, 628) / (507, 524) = -1.6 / 171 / 141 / 166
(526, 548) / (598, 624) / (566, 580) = -2.0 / 160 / 135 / 148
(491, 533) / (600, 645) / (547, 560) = -0.1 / 174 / 154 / 166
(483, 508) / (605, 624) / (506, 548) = -2.1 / 171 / 134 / 161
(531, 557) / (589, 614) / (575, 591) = -3.1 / 162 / 136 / 144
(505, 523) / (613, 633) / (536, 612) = 5.7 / 181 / 161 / 170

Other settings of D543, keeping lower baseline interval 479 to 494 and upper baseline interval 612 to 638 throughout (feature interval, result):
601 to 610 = 1.97 keV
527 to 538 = 0.41 keV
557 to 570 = 0.36 keV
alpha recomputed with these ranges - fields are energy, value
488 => 178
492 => 171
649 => 183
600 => 136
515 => 183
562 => 162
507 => 173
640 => 166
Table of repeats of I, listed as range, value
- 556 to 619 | 153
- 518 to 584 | 167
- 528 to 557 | 162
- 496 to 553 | 170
